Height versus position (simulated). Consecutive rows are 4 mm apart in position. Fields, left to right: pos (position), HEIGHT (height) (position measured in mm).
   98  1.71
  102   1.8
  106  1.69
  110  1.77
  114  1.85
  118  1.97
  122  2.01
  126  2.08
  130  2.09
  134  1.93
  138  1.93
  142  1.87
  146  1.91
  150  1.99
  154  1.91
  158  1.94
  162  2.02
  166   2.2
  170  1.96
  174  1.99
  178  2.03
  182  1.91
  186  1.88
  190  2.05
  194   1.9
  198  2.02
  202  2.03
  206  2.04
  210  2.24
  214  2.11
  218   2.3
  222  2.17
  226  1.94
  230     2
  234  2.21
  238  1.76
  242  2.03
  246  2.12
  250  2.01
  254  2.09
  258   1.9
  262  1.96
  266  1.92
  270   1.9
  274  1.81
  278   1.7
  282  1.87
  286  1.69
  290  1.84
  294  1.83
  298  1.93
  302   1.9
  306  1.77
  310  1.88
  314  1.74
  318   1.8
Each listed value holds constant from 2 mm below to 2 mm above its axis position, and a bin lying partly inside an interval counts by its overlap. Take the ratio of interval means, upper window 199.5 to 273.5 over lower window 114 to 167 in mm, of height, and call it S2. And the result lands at 1.0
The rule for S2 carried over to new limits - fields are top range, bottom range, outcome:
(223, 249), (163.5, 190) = 1.01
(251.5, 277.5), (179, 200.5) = 0.98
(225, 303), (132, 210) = 0.97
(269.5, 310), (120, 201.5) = 0.92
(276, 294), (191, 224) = 0.85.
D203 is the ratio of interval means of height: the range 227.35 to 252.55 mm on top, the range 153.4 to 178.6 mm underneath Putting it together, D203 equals 1.00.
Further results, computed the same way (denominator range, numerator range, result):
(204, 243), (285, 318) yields 0.88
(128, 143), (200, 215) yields 1.07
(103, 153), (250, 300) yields 0.98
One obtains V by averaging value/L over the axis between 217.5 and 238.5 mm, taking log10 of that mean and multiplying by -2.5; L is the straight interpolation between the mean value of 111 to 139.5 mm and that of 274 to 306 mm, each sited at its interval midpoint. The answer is -0.11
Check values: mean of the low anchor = 1.97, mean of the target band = 2.07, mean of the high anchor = 1.82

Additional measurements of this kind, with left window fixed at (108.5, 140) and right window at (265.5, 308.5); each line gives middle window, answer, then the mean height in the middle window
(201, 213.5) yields -0.118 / 2.11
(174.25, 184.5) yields -0.031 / 1.97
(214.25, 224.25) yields -0.172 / 2.21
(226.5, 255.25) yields -0.089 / 2.03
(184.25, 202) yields -0.038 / 1.97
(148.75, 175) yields -0.041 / 2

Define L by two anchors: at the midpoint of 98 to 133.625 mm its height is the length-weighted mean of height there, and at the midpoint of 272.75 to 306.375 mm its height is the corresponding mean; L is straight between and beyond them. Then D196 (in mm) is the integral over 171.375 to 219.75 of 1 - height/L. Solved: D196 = -4.6 mm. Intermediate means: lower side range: 1.9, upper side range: 1.82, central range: 2.04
